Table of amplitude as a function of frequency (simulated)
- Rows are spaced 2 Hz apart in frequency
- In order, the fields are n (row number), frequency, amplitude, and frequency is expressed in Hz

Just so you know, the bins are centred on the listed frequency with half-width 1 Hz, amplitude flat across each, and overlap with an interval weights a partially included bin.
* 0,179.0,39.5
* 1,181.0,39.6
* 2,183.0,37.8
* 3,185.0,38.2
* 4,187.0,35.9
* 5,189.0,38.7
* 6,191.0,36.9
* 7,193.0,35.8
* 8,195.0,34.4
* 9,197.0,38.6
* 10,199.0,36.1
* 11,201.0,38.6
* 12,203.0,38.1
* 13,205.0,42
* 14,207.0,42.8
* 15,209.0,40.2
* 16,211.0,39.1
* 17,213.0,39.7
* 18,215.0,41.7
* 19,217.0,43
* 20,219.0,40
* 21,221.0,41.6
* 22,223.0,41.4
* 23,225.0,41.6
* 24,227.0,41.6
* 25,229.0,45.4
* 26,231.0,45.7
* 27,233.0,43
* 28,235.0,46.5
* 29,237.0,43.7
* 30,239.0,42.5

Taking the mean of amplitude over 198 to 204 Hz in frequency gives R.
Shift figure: 37.6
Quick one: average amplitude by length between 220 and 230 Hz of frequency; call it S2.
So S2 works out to 42.3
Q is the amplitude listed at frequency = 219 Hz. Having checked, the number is 40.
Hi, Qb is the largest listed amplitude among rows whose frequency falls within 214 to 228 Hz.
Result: 43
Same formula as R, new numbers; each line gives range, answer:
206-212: 40.7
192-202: 36.7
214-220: 41.6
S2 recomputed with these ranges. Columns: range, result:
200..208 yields 40.4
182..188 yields 37.3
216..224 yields 41.5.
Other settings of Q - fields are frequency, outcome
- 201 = 38.6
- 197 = 38.6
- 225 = 41.6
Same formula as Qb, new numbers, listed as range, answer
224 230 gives 45.4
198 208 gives 42.8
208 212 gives 40.2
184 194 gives 38.7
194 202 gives 38.6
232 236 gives 46.5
